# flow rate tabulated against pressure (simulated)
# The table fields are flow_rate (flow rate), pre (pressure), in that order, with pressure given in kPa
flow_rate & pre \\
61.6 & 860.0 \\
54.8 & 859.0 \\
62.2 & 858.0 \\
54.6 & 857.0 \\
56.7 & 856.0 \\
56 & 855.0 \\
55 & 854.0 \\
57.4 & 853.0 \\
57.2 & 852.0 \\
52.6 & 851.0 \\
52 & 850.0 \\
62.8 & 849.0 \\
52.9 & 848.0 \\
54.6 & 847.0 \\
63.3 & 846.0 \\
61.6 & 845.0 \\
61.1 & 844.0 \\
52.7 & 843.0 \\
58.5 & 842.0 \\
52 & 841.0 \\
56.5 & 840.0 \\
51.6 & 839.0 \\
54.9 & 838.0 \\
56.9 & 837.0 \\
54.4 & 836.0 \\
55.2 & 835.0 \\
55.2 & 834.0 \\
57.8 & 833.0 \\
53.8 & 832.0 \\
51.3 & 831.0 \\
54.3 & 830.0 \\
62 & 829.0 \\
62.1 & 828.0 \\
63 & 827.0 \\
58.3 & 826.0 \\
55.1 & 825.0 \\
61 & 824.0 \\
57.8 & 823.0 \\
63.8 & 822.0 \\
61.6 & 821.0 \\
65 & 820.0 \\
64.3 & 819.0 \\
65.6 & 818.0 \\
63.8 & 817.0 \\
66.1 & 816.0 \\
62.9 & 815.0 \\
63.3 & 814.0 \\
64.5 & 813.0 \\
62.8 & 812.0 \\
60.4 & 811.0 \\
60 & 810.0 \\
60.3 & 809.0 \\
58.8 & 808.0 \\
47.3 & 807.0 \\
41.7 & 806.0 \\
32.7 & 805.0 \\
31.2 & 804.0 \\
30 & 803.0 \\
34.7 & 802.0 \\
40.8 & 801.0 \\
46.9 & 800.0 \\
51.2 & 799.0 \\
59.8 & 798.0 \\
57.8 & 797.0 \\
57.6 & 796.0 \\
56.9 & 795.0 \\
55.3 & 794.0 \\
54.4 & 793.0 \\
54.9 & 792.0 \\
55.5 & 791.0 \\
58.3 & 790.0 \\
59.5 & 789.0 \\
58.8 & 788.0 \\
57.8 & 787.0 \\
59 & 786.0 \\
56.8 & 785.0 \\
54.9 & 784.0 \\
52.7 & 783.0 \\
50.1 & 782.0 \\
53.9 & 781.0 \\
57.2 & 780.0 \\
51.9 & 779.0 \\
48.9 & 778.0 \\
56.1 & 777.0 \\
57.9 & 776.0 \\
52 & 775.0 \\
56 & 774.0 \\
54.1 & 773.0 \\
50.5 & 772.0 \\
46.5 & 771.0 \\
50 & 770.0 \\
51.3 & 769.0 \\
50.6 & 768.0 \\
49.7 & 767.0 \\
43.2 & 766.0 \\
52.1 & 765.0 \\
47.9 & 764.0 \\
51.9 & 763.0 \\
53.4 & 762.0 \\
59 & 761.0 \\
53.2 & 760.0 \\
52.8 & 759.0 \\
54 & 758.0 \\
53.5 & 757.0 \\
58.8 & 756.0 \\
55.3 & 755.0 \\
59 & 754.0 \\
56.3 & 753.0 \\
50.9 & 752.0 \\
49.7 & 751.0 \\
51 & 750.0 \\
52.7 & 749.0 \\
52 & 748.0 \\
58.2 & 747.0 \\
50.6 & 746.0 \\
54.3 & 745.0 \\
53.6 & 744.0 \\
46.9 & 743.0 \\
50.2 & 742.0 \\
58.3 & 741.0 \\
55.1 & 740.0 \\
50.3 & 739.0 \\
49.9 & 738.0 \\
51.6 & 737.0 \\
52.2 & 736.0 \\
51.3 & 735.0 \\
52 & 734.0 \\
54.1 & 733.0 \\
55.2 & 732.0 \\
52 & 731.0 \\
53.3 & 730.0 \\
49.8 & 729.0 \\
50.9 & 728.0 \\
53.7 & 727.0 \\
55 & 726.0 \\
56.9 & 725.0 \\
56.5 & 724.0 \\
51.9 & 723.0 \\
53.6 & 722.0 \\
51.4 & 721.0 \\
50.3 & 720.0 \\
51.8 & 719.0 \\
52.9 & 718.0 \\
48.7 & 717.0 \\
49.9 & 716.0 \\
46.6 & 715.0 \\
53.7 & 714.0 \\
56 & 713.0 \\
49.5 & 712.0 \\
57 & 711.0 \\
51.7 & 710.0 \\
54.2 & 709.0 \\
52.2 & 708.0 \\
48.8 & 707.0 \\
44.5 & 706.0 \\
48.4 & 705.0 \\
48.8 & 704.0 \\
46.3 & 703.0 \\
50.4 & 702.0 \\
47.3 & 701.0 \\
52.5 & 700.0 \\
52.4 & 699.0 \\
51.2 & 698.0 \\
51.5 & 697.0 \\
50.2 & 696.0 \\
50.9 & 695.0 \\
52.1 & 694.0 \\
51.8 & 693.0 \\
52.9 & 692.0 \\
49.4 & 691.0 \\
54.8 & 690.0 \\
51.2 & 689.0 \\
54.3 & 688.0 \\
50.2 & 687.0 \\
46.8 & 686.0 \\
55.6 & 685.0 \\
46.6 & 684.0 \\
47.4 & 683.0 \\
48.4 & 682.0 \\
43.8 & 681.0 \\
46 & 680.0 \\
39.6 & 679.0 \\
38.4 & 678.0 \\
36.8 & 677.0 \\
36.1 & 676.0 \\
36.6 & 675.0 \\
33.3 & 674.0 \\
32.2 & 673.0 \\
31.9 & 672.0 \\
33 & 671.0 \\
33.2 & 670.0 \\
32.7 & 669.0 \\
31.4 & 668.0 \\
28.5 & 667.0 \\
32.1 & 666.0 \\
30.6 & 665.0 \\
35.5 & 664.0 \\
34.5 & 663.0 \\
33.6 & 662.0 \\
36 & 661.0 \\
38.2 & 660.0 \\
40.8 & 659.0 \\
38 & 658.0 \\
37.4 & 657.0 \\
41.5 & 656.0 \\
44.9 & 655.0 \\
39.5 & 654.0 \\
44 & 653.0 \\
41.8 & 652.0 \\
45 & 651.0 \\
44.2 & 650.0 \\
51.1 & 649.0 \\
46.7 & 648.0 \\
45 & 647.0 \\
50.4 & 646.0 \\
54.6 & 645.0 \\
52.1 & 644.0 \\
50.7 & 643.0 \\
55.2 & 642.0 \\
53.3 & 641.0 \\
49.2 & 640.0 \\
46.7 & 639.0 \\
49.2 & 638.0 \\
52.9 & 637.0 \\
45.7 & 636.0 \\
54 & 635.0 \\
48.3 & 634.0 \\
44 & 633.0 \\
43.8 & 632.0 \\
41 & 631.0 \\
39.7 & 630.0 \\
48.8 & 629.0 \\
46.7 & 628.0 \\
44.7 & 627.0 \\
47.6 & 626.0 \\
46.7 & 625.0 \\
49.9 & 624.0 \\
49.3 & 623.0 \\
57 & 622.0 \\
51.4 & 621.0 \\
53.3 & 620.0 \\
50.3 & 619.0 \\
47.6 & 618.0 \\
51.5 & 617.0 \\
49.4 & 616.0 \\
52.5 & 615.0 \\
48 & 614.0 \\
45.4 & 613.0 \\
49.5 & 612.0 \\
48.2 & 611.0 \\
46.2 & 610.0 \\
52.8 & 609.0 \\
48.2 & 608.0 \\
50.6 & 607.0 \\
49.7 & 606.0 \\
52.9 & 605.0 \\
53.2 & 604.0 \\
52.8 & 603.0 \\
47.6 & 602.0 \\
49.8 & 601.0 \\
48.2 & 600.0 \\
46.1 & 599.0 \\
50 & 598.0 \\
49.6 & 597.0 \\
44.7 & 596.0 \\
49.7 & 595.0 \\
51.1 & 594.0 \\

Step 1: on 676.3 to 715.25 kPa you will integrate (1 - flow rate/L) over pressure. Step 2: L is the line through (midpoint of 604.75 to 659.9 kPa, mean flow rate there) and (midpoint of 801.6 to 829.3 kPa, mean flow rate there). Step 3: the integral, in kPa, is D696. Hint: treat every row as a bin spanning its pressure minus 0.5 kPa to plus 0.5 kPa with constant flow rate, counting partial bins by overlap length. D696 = 1.0 kPa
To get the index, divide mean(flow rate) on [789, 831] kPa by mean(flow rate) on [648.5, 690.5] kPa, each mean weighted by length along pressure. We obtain 1.4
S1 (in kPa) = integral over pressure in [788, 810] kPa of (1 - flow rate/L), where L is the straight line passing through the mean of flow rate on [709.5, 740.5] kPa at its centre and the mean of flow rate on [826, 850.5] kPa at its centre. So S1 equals 2.0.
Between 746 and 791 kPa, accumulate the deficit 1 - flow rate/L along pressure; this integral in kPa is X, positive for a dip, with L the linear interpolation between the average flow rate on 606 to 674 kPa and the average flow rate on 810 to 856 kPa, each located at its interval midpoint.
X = 0.23 kPa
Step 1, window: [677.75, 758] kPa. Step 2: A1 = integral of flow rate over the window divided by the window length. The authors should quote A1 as 51.5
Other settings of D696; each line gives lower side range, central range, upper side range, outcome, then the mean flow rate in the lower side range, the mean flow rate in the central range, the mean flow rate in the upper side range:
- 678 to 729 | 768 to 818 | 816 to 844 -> 2.1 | 50.6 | 53.7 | 58.3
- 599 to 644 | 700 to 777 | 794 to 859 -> 1.2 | 49.2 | 52.2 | 55.9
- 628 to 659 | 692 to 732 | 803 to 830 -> -0.4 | 46.5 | 51.5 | 57.7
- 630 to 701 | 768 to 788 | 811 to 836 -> 0.7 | 44.2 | 53.6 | 60.3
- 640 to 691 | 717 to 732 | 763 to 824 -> -1.6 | 42.3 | 52.8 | 54.2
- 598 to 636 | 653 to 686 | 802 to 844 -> 8.2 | 48.8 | 38.2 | 56.2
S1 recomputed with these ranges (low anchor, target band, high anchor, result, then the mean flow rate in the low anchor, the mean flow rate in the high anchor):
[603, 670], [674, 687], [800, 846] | 1.3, 45.6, 55.7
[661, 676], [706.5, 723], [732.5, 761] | -2.5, 33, 53.2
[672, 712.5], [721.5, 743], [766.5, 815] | -1.4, 47.6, 52.9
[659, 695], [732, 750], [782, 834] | -1.6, 41.1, 55.7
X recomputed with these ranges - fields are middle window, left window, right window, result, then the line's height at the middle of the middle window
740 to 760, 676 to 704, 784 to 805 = -1.3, 50.3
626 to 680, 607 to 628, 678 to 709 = 8.2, 49.4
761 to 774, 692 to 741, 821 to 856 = 0.8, 53.9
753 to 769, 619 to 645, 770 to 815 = -0.2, 52.3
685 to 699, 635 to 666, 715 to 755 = -0.9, 48.4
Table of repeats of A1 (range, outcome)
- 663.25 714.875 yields 45.3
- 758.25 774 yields 51.3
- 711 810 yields 52.3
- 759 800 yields 53.9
